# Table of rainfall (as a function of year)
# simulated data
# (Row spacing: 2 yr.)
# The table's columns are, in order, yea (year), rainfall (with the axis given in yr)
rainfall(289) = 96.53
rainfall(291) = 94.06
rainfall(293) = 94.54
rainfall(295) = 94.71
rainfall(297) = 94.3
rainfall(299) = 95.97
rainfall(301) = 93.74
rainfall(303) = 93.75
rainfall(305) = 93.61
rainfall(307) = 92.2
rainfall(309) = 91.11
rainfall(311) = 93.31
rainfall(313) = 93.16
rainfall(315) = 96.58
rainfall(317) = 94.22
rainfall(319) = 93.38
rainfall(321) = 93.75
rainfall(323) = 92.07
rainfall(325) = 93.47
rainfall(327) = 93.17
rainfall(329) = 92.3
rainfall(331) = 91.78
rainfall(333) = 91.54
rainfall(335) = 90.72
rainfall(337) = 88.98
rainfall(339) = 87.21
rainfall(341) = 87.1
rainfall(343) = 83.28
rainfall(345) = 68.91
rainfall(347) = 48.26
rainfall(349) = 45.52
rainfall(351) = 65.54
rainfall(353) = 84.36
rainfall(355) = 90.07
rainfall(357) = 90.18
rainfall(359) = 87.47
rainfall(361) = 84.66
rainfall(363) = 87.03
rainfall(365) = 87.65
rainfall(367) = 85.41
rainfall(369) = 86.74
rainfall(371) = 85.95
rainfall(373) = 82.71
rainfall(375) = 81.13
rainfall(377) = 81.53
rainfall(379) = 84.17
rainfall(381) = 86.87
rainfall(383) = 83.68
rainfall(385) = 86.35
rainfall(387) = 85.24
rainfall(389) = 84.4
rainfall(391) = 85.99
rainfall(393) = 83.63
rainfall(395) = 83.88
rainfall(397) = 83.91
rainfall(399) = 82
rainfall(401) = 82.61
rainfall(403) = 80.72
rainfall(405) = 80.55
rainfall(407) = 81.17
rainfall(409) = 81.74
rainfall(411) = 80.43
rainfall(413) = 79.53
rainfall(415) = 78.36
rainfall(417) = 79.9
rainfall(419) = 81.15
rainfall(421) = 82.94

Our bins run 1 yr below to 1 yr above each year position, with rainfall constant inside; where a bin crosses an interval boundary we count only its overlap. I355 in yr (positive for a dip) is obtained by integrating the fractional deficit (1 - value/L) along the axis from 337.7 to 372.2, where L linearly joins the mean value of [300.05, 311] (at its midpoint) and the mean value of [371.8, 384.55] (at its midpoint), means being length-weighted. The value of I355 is 2.6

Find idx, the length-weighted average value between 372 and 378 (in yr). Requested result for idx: 81.8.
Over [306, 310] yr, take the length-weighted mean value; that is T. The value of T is 91.7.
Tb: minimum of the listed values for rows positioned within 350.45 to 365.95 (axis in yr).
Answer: 65.54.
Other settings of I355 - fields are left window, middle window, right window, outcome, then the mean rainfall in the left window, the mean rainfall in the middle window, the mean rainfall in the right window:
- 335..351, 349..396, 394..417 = -4.0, 73.4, 83.7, 81.3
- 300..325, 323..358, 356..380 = 2.8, 93.4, 82.2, 85.4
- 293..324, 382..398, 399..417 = -0.3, 93.8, 84.6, 80.7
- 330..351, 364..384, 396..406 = -1.1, 77.7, 84.6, 82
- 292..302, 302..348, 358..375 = 1.1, 94.7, 88.9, 85.7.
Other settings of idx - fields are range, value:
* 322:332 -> 92.6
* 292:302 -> 94.7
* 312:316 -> 94.9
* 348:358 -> 75.1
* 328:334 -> 91.9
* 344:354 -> 62.5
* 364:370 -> 86.6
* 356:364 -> 87.3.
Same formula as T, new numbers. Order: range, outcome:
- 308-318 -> 93.7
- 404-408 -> 80.9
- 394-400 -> 83.3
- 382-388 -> 85.1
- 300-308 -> 93.3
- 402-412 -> 80.9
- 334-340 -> 89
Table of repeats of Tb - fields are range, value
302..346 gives 68.91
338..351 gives 45.52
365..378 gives 81.13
